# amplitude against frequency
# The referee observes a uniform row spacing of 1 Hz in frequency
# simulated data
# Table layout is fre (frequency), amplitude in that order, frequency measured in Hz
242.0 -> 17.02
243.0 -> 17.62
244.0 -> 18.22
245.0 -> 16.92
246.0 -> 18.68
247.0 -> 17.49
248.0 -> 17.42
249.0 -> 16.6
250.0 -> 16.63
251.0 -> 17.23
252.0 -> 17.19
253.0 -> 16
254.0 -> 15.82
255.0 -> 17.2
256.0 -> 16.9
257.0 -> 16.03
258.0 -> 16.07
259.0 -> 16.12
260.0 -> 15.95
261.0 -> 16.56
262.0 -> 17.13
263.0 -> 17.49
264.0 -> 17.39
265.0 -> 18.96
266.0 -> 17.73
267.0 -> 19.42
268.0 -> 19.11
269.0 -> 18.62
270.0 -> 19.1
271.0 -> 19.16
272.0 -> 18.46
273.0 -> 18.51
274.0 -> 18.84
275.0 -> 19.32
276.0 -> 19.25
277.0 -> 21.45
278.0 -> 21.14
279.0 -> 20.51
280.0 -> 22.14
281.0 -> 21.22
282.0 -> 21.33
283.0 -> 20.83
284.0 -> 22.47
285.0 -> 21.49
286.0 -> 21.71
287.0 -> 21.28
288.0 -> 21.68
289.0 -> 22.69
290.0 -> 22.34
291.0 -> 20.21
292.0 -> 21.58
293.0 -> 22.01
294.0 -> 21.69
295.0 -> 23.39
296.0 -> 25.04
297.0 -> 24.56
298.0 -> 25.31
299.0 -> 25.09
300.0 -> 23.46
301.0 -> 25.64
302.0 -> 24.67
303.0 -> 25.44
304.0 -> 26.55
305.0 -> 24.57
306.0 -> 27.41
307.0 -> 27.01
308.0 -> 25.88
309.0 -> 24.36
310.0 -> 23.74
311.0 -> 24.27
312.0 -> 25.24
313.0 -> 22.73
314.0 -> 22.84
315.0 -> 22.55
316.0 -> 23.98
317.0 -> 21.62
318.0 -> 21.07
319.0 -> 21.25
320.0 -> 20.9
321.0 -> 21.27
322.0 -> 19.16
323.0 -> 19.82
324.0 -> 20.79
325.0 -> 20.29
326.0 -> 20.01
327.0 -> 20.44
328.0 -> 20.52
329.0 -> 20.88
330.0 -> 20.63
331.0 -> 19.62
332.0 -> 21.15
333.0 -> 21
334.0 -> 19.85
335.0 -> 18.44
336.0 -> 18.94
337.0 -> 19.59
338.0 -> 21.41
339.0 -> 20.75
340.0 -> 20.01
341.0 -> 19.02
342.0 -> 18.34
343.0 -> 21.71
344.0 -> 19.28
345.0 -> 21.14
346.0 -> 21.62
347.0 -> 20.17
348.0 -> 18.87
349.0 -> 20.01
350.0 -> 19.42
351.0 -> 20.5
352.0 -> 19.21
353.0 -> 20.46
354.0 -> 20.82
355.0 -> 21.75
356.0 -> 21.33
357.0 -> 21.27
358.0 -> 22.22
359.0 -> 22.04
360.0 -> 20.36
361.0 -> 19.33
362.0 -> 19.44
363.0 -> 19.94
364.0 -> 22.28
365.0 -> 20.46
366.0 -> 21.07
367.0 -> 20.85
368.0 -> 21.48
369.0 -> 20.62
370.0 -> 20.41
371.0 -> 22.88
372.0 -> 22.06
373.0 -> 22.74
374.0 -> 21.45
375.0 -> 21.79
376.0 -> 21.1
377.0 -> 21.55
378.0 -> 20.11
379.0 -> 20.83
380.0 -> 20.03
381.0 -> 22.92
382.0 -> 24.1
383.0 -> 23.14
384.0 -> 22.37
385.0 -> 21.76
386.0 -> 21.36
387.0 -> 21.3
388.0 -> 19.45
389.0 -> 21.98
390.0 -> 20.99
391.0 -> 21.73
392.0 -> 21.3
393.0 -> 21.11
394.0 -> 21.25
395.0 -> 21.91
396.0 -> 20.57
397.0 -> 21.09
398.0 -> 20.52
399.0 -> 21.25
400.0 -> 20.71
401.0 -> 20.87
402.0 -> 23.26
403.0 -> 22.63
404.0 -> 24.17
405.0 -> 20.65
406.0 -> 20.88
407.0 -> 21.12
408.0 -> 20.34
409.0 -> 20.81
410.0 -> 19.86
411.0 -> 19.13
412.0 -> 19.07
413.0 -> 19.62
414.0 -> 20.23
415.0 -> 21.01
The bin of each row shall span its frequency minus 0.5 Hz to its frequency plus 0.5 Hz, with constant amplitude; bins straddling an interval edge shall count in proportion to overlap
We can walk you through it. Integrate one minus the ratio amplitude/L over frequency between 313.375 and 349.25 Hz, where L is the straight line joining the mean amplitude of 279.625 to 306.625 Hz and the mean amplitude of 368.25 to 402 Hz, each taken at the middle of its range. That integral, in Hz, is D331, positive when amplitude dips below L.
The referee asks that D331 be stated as 3.10 Hz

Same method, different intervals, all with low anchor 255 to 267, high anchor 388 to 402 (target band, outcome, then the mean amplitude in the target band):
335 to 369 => -1.0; 20.4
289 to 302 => -3.8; 23.4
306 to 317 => -3.4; 24.3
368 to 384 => -0.9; 21.7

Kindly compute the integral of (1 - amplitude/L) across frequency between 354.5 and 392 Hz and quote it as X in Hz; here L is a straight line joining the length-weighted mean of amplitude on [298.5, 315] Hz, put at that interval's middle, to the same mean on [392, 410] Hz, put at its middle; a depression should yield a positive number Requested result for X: 1.7 Hz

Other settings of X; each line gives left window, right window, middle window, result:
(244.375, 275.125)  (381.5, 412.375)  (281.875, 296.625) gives -3.0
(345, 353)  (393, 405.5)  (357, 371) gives -0.3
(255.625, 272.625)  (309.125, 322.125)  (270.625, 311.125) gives -4.8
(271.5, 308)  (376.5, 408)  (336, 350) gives 1.2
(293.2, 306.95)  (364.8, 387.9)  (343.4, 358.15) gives 1.4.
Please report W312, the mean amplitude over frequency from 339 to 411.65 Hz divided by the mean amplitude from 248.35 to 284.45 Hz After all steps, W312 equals 1.14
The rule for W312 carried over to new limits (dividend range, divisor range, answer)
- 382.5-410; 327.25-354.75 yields 1.06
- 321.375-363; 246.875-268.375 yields 1.19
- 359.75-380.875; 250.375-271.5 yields 1.21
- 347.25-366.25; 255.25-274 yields 1.16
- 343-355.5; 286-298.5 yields 0.90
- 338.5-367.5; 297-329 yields 0.88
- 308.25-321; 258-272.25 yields 1.28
